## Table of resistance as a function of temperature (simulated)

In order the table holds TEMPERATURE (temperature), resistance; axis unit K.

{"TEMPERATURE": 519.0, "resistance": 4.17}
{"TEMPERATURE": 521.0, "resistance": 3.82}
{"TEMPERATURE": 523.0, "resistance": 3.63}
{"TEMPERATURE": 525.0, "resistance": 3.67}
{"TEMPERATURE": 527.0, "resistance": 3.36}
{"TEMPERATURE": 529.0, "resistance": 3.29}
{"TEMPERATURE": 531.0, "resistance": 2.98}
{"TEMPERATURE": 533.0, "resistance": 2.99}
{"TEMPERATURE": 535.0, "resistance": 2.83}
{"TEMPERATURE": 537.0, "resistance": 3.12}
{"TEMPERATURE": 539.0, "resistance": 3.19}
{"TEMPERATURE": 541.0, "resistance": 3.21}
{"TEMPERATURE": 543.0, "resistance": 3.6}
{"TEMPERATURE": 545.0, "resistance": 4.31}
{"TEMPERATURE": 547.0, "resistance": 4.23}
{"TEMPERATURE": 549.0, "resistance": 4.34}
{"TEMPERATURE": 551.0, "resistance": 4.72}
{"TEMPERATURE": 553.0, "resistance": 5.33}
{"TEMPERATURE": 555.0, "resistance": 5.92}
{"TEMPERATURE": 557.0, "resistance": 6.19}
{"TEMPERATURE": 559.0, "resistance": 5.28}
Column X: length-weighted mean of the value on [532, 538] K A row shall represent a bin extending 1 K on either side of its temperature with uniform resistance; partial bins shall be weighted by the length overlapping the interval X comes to 2.98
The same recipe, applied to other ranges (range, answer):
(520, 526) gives 3.71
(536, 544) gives 3.28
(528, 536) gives 3.02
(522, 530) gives 3.49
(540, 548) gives 3.84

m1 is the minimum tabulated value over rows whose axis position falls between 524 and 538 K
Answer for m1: 2.83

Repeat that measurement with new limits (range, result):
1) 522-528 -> 3.36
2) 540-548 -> 3.21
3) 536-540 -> 3.12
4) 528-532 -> 2.98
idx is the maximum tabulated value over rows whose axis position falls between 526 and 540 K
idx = 3.36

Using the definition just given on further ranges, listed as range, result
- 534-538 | 3.12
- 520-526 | 3.82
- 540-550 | 4.34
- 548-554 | 5.33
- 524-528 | 3.67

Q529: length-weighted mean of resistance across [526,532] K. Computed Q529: 3.21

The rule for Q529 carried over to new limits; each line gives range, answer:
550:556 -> 5.32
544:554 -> 4.59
